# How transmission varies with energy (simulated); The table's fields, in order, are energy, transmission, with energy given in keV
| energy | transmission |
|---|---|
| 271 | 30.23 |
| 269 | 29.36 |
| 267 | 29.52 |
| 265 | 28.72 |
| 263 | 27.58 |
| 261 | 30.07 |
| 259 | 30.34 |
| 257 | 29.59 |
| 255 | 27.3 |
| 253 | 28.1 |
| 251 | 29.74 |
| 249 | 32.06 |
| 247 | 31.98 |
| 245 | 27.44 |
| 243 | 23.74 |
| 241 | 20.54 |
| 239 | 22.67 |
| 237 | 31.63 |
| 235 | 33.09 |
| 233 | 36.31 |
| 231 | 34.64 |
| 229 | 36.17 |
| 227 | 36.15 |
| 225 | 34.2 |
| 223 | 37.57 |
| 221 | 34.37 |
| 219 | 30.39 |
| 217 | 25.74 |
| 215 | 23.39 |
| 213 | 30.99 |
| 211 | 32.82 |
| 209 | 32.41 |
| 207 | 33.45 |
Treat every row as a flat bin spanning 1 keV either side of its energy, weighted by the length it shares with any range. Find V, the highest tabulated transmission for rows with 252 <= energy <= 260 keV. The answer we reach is 30.34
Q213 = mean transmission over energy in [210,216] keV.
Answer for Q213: 29.1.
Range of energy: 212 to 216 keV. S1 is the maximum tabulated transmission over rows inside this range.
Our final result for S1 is 30.99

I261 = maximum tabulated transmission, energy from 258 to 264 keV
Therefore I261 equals 30.34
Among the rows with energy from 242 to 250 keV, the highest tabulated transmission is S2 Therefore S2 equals 32.06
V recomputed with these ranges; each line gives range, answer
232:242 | 36.31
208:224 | 37.57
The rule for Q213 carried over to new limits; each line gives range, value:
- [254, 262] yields 29.3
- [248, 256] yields 29.3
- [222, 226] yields 35.9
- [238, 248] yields 25.3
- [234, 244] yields 26.3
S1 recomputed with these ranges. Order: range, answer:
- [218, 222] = 34.37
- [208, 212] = 32.82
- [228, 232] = 36.17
